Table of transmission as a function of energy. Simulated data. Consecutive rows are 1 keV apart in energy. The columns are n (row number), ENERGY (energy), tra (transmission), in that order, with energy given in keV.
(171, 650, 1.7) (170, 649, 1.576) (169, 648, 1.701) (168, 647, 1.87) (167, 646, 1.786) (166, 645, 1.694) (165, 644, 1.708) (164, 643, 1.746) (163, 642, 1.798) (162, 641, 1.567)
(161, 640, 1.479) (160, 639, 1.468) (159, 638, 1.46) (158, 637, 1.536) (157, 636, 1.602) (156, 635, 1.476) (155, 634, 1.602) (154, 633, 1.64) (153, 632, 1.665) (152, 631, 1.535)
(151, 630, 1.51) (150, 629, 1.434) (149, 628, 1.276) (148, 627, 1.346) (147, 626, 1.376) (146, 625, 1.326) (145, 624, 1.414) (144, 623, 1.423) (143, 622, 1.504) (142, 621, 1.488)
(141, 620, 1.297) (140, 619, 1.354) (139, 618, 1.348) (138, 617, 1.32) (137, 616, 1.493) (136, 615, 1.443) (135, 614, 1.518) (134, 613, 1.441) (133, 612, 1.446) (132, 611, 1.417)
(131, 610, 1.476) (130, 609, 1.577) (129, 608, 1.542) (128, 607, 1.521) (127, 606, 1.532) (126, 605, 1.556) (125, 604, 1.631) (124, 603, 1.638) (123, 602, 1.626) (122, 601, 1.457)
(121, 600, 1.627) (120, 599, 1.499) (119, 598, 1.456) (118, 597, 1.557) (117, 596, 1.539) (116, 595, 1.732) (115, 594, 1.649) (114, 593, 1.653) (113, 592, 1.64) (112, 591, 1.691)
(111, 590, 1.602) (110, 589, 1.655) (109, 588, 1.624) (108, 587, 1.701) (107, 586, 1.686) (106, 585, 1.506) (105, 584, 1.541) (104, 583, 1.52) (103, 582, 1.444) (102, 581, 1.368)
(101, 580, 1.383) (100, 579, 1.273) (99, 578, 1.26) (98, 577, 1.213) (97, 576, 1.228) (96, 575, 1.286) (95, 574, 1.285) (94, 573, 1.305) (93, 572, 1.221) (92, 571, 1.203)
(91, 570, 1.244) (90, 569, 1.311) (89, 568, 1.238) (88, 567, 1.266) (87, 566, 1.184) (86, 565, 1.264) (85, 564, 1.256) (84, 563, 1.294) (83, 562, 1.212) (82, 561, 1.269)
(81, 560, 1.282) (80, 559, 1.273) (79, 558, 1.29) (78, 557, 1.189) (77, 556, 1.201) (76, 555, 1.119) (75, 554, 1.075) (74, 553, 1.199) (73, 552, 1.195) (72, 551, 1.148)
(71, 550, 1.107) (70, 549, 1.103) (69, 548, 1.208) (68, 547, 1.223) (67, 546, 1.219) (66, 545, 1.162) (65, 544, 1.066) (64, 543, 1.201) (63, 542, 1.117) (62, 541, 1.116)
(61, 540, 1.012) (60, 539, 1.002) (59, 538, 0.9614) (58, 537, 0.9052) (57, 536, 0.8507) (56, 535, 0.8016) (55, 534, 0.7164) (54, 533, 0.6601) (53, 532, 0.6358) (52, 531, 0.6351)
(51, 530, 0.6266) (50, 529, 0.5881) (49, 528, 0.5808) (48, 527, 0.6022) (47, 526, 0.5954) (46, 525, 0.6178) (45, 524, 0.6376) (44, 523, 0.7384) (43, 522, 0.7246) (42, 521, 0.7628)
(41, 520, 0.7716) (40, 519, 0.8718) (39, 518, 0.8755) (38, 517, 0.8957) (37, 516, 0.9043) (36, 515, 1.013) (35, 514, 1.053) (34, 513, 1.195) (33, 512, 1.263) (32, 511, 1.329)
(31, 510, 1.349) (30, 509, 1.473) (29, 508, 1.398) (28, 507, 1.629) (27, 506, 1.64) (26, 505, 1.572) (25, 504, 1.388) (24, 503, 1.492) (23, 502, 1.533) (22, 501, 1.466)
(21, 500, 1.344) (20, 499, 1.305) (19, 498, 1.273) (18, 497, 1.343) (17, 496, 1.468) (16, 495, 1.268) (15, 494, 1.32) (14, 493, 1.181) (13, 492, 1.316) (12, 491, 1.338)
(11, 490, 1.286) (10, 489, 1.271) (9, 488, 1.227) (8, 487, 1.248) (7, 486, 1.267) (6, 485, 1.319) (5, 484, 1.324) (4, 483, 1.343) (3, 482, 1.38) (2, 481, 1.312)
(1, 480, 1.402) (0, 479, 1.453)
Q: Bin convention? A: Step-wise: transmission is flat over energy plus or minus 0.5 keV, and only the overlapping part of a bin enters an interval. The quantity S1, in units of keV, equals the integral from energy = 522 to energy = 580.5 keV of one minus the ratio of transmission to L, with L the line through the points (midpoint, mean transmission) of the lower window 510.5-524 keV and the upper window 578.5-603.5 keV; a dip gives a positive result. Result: 8.4 keV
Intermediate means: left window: 0.942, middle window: 1.06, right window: 1.56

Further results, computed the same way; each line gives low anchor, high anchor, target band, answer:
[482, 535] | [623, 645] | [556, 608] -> -2.8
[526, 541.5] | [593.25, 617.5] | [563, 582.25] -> -1.5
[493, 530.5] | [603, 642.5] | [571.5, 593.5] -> -1.8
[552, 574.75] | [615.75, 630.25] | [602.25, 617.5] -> -1.7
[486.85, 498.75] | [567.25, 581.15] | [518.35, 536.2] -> 8.3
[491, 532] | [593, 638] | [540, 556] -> 1.2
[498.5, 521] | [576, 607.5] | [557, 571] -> 1.8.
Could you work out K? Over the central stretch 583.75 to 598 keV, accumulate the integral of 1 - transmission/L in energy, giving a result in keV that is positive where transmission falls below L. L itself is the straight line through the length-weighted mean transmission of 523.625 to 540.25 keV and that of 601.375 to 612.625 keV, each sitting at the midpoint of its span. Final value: -2.7 keV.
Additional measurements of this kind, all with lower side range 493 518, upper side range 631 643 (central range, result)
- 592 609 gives -0.8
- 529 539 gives 4.5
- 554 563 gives 1.3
